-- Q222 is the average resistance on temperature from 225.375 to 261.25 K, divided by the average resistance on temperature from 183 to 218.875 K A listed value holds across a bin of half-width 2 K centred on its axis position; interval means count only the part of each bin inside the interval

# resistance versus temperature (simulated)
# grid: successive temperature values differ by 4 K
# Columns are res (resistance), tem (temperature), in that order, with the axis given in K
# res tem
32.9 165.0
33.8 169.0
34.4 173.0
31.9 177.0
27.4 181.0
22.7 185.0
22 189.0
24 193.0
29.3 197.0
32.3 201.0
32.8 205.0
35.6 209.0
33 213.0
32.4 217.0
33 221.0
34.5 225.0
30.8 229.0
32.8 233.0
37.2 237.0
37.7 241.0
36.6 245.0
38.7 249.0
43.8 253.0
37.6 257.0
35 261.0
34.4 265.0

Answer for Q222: 1.3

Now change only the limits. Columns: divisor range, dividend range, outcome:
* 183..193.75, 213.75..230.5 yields 1.44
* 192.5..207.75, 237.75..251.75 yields 1.25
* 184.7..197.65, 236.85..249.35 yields 1.55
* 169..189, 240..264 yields 1.32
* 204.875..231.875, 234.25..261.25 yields 1.15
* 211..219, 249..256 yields 1.27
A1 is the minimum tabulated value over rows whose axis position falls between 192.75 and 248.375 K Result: 24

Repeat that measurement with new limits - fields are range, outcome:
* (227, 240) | 30.8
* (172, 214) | 22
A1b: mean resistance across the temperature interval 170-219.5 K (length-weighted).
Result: 29.9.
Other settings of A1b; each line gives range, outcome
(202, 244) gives 34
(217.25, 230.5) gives 32.8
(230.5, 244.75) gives 35.8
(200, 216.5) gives 33.4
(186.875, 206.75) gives 28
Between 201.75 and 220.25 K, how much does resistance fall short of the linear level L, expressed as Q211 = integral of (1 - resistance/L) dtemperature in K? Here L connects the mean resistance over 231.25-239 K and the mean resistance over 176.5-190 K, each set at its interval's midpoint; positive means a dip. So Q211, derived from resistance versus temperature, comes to -1.6 K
